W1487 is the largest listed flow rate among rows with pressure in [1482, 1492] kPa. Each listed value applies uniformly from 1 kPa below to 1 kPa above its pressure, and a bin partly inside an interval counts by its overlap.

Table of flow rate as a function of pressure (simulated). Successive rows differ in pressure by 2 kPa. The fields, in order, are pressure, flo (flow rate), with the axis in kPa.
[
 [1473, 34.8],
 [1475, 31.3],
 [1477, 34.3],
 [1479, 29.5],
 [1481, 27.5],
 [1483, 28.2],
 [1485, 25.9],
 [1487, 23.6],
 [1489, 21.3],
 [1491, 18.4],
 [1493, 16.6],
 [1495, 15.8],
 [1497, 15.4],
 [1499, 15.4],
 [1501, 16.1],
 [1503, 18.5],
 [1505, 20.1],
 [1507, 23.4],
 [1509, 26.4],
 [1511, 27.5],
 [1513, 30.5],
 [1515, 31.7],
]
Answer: 28.2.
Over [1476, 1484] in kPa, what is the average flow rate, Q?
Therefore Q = 29.9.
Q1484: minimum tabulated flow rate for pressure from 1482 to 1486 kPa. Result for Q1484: 25.9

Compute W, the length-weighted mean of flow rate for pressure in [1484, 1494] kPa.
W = 21.2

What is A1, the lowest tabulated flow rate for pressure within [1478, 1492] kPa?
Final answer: 18.4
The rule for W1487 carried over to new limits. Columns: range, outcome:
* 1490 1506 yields 20.1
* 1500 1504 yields 18.5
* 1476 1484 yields 34.3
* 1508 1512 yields 27.5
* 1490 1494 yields 18.4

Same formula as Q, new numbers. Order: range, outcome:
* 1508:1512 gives 26.9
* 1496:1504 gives 16.4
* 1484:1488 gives 24.8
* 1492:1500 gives 15.8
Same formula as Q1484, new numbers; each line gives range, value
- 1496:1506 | 15.4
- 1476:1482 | 27.5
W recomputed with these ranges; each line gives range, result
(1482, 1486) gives 27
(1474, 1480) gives 31.7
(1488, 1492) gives 19.9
